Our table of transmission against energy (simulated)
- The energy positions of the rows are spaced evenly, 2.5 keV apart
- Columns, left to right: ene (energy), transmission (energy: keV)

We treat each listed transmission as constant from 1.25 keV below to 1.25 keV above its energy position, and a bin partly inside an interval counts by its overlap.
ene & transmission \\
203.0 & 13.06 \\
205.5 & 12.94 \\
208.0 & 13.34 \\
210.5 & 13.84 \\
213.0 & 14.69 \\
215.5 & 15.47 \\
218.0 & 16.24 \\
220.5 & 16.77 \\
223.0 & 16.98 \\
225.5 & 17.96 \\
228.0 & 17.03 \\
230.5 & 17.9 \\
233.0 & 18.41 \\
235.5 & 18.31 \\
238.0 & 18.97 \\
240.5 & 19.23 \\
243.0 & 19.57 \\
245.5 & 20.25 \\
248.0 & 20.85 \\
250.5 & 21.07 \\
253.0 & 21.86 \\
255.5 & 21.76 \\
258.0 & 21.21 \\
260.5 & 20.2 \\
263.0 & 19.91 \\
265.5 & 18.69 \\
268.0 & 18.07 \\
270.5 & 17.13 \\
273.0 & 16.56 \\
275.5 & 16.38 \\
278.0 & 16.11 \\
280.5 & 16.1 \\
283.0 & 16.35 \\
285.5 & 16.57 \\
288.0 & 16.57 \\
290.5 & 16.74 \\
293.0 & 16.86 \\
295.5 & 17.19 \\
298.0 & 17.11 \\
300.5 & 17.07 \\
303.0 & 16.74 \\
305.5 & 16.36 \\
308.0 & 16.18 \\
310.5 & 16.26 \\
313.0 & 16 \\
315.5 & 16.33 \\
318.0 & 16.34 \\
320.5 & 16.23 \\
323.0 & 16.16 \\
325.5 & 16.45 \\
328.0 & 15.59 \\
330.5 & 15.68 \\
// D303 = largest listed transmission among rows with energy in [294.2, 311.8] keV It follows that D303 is 17.19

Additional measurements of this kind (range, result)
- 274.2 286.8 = 16.57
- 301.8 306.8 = 16.74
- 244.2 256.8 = 21.86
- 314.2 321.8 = 16.34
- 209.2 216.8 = 15.47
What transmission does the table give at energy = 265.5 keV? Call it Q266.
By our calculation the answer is 18.69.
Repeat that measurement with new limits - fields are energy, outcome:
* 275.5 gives 16.38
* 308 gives 16.18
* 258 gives 21.21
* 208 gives 13.34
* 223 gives 16.98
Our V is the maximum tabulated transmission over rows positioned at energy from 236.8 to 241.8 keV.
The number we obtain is 19.23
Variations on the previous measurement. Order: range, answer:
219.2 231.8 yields 17.96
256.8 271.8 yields 21.21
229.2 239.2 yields 18.97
